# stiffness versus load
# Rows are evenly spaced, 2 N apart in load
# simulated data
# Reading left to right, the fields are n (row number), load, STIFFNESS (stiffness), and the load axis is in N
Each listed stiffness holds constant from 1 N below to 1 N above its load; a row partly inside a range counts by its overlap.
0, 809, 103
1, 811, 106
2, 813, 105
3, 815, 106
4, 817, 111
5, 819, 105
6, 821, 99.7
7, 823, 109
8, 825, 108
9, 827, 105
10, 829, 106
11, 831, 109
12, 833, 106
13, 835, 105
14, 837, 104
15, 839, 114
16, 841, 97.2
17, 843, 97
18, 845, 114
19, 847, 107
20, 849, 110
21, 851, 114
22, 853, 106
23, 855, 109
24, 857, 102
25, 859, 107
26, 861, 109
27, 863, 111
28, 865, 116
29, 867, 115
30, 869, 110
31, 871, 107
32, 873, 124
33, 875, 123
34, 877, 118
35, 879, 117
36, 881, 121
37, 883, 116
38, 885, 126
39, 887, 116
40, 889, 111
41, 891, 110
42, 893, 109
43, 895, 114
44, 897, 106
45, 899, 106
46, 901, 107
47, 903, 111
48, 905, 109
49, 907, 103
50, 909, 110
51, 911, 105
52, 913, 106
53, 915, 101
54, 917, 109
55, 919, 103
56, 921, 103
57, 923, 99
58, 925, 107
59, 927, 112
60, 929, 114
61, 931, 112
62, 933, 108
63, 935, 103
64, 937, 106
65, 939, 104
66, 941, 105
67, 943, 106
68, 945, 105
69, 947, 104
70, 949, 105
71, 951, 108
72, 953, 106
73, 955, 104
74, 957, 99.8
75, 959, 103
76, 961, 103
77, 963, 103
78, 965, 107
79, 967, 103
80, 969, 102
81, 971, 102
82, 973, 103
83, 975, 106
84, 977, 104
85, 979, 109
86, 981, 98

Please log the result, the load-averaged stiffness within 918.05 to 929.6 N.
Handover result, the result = 106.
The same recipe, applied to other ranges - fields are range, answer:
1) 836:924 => 110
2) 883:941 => 108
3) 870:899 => 115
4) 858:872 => 111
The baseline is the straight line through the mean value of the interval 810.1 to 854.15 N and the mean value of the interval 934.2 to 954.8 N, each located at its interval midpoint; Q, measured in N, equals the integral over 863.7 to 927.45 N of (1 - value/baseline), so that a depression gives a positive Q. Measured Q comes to -3.1 N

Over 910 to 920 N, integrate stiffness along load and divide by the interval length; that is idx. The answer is 105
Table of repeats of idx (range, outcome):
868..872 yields 108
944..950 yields 105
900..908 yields 108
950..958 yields 104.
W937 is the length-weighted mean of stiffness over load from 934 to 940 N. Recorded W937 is 104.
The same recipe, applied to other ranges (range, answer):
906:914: 106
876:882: 119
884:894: 114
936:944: 105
